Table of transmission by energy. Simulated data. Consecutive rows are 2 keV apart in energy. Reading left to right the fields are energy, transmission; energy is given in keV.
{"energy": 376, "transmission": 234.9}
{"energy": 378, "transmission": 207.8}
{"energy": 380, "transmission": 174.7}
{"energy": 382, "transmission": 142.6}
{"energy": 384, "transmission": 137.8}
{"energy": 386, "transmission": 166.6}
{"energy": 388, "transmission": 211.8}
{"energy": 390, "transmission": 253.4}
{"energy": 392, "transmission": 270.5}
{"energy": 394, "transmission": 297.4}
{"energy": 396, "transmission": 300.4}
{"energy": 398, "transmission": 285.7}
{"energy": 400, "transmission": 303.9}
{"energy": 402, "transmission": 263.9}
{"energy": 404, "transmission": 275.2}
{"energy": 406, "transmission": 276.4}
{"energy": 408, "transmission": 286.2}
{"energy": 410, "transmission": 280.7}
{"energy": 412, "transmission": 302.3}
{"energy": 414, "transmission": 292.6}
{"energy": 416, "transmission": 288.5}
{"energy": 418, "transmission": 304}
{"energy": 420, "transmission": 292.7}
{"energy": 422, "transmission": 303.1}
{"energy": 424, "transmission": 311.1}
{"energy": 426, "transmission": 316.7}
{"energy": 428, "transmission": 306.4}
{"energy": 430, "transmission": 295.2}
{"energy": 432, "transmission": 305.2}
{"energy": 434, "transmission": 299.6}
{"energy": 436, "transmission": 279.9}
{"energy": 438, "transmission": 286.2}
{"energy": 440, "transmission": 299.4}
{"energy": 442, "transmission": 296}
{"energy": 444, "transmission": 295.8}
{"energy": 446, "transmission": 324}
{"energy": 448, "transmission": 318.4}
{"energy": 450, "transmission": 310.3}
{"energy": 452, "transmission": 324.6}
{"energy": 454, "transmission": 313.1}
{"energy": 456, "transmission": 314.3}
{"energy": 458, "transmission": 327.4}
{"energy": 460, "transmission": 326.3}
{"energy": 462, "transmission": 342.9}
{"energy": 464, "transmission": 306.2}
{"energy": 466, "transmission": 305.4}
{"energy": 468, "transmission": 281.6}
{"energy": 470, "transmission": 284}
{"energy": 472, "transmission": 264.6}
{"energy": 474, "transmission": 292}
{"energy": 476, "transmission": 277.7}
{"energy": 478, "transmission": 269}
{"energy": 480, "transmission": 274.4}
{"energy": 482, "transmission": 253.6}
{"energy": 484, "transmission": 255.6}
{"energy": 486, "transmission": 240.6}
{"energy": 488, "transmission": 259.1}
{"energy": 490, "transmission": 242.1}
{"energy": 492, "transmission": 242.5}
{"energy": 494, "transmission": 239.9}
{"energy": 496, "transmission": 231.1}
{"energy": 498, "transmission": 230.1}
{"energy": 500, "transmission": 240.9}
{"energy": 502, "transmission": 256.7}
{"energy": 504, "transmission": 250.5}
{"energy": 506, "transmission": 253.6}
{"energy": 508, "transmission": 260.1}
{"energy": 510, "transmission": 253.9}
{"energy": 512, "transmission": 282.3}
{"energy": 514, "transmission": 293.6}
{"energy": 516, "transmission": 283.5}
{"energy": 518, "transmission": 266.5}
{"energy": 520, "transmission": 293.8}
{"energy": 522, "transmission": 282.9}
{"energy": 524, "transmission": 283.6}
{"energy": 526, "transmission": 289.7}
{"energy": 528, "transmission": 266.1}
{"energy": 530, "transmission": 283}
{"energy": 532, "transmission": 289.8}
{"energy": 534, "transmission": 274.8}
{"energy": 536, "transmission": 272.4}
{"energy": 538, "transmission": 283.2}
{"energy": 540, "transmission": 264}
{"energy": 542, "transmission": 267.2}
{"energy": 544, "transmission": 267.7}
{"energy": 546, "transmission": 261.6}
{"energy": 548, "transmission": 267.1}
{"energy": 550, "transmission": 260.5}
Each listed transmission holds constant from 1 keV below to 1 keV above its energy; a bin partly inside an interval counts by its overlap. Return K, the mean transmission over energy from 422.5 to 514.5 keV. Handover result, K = 283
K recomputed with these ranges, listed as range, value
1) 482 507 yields 246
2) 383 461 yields 288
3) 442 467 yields 317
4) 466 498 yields 261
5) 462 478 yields 290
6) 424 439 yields 299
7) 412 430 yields 302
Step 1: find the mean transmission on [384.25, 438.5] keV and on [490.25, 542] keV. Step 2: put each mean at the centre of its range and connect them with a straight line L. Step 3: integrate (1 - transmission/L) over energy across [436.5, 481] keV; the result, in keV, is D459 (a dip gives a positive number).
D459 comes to -4.3 keV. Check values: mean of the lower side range 282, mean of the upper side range 266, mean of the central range 301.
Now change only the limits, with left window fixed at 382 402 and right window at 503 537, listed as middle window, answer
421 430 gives -2.01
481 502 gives 1.87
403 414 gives -1.68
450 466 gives -3.74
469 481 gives -0.59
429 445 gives -2.53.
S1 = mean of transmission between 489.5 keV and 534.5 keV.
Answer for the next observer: 265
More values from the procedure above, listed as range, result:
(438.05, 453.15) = 308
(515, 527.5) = 283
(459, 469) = 312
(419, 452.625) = 304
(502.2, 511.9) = 257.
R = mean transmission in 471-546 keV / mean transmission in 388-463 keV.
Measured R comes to 0.9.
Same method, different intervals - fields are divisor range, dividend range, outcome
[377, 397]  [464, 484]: 1.29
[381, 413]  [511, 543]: 1.10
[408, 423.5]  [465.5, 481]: 0.95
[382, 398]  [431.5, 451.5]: 1.30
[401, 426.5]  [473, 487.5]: 0.91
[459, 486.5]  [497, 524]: 0.93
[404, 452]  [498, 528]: 0.90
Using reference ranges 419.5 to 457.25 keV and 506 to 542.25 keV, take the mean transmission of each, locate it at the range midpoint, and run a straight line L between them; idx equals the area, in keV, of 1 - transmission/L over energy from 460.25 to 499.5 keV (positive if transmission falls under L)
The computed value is 3.1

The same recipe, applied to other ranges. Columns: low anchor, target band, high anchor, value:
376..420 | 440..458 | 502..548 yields -3.47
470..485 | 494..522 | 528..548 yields 1.08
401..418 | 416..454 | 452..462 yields 0.17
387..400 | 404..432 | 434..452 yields -0.85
